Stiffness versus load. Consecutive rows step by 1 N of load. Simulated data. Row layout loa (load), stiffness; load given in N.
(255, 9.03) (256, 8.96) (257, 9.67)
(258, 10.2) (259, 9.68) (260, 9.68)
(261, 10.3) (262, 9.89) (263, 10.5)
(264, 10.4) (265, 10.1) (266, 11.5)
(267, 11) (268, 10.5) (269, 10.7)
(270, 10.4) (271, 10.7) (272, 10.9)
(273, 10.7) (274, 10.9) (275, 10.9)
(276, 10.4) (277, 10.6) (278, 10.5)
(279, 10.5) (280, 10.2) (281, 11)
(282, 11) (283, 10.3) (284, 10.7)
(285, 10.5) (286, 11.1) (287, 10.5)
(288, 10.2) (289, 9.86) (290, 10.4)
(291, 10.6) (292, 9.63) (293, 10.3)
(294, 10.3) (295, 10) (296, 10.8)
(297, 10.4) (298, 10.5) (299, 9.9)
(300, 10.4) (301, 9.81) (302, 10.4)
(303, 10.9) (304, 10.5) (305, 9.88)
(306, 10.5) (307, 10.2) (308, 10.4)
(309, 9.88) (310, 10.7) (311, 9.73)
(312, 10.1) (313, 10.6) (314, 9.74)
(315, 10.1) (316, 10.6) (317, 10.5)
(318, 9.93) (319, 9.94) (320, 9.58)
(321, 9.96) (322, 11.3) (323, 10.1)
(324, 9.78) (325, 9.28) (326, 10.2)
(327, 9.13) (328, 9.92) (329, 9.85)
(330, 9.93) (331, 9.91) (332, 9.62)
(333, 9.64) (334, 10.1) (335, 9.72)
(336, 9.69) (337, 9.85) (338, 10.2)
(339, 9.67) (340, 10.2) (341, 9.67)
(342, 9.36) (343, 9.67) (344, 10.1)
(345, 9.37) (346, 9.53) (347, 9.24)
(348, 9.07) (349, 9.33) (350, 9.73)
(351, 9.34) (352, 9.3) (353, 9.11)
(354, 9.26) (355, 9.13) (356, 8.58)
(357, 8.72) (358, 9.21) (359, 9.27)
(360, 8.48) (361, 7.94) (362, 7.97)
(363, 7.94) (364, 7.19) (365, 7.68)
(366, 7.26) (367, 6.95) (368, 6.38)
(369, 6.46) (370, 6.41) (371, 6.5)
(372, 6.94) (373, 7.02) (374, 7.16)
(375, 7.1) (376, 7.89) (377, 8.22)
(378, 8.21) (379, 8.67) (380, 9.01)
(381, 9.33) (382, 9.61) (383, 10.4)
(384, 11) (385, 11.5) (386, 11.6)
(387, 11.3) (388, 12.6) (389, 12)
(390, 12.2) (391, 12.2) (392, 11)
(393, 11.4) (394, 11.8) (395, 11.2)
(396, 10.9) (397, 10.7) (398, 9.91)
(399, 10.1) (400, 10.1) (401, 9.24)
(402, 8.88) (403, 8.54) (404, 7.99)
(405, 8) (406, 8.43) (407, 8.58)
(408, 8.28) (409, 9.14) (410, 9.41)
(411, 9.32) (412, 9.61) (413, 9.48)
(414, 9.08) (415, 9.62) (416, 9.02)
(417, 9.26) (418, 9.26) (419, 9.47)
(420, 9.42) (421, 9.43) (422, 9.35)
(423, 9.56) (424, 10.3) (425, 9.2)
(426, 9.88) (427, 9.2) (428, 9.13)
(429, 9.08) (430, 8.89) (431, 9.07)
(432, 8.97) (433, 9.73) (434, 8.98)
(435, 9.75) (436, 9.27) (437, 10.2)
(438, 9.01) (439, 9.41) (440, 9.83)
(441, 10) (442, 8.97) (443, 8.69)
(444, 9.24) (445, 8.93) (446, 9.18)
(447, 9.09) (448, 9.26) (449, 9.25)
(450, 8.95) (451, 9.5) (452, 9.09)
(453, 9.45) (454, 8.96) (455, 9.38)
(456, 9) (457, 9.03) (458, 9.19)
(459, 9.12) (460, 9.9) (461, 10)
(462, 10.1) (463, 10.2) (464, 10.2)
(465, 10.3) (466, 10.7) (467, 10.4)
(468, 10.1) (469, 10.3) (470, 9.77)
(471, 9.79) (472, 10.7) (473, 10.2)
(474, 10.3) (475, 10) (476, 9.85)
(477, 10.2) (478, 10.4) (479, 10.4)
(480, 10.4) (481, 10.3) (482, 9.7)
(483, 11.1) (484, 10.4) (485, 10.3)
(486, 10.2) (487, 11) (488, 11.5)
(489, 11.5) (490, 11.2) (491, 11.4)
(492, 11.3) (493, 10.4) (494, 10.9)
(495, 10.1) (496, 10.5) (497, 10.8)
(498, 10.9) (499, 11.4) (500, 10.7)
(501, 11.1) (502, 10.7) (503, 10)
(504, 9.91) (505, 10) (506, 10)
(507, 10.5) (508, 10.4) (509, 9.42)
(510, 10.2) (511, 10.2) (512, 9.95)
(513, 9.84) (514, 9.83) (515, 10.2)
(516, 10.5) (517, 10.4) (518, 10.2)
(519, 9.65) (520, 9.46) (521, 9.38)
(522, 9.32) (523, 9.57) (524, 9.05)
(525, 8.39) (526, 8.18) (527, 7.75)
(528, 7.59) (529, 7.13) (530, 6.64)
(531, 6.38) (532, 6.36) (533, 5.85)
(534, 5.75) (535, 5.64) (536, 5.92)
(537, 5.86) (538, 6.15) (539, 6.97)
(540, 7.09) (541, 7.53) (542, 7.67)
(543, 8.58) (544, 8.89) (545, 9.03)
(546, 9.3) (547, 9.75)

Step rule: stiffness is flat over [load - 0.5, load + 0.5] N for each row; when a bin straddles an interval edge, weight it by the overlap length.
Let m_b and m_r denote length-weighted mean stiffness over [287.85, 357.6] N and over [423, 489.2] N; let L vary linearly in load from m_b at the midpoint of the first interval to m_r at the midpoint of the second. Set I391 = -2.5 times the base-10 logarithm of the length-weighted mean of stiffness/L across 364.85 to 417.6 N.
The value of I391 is 0.06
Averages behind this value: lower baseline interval 9.91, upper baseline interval 9.75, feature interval 9.27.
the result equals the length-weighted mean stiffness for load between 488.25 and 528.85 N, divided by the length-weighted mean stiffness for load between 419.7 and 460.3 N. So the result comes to 1.1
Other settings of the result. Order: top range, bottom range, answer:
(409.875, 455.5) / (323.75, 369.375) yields 1.03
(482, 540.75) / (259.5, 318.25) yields 0.90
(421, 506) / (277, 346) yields 0.98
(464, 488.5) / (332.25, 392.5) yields 1.13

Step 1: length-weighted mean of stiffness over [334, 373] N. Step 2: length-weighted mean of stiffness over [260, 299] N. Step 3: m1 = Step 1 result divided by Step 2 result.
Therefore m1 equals 0.83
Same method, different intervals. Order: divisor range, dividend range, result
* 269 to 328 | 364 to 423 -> 0.90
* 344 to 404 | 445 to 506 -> 1.10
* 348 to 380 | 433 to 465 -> 1.17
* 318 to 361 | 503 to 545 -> 0.89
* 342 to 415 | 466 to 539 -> 1.05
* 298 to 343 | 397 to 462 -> 0.92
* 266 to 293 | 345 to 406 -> 0.87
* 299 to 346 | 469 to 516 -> 1.04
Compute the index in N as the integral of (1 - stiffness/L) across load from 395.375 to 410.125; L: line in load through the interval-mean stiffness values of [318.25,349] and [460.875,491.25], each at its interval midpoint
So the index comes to 1.3 N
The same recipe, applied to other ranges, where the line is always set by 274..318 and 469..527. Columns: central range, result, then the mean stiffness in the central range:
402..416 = 1.9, 8.89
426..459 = 3.3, 9.25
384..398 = -1.6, 11.5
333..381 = 8.0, 8.61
